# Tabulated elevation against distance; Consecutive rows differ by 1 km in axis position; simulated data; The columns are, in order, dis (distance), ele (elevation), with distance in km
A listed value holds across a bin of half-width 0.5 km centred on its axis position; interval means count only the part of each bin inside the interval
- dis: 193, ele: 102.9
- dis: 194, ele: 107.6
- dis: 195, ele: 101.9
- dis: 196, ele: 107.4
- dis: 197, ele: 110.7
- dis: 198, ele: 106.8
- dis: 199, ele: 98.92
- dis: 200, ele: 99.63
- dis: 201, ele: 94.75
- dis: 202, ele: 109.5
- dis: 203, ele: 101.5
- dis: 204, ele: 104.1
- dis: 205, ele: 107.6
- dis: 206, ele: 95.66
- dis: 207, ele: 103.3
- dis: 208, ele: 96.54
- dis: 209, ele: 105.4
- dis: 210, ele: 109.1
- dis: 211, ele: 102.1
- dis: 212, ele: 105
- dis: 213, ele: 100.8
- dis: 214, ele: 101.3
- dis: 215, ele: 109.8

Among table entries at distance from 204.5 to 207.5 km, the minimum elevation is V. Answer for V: 95.66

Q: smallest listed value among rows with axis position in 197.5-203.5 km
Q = 94.75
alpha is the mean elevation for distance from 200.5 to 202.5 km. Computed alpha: 102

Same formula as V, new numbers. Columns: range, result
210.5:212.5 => 102.1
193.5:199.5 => 98.92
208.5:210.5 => 105.4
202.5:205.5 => 101.5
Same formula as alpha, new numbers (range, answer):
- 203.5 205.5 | 106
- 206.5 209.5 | 102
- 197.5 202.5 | 102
